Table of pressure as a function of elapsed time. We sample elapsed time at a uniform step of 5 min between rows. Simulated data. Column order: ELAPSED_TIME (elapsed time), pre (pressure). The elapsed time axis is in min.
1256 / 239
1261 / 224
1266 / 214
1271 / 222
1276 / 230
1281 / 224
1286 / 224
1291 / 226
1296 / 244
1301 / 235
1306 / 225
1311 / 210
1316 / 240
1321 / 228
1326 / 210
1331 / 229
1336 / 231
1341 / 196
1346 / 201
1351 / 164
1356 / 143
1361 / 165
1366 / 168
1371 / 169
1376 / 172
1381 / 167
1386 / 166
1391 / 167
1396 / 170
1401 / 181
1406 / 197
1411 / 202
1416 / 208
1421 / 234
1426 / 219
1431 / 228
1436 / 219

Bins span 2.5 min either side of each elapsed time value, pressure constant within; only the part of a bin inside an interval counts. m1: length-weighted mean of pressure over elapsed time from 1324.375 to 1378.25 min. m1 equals 186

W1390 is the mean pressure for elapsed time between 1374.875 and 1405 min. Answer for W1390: 172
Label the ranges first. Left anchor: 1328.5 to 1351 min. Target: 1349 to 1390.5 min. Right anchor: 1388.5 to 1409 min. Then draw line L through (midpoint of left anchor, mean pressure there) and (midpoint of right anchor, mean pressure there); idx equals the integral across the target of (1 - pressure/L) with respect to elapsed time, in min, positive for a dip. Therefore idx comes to 6.22 min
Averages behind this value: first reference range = 209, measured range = 164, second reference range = 179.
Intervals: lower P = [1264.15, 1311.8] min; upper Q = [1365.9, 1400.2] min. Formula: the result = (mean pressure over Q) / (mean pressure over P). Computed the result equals 0.7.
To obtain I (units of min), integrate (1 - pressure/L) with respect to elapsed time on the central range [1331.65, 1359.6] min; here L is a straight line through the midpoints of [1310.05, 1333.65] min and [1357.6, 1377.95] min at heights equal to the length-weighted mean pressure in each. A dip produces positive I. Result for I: 1.0 min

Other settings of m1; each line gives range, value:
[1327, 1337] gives 227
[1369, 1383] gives 169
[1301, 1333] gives 224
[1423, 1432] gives 223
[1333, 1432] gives 187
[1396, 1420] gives 196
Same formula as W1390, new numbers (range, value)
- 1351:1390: 164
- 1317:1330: 223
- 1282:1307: 231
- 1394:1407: 182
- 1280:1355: 218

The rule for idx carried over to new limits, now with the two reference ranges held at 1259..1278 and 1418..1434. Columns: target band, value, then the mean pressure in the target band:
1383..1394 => 2.9 min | 167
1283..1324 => -1.0 min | 229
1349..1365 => 4.7 min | 158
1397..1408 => 1.9 min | 186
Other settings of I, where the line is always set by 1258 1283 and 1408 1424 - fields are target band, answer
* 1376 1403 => 5.7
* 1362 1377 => 3.3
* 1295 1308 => -0.7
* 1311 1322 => -0.5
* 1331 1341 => -0.1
